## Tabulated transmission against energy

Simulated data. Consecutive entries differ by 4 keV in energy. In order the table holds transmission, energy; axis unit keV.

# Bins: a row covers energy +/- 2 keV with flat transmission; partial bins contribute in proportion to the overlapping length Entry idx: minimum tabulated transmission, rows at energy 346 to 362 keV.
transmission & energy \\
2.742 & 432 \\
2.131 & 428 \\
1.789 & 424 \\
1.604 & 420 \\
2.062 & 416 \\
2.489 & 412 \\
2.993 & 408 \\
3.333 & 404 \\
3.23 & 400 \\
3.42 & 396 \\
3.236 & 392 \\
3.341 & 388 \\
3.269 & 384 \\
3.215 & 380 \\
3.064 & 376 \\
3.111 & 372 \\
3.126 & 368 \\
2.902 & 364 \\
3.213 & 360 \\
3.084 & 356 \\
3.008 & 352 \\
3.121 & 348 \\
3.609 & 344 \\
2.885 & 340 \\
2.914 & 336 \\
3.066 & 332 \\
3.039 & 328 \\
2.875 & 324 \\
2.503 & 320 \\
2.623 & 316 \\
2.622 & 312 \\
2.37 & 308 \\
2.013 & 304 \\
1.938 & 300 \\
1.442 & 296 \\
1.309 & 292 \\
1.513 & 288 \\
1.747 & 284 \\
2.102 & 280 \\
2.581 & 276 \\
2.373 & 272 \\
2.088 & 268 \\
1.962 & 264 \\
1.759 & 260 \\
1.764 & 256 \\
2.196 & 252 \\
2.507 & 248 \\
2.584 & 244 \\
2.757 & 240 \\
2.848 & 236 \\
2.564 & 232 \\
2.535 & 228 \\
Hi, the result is 3.008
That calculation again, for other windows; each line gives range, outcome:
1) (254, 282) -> 1.759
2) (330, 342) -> 2.885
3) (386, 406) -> 3.23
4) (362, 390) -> 2.902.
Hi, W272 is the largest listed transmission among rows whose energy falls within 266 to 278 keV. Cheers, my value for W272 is 2.581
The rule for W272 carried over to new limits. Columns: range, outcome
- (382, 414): 3.42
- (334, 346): 3.609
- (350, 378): 3.213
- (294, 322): 2.623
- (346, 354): 3.121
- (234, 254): 2.848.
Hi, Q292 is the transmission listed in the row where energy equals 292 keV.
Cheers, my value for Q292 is 1.309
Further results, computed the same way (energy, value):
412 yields 2.489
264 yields 1.962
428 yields 2.131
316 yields 2.623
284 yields 1.747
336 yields 2.914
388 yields 3.341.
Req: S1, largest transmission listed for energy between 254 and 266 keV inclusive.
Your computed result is 1.962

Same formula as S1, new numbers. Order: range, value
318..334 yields 3.066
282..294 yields 1.747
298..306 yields 2.013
